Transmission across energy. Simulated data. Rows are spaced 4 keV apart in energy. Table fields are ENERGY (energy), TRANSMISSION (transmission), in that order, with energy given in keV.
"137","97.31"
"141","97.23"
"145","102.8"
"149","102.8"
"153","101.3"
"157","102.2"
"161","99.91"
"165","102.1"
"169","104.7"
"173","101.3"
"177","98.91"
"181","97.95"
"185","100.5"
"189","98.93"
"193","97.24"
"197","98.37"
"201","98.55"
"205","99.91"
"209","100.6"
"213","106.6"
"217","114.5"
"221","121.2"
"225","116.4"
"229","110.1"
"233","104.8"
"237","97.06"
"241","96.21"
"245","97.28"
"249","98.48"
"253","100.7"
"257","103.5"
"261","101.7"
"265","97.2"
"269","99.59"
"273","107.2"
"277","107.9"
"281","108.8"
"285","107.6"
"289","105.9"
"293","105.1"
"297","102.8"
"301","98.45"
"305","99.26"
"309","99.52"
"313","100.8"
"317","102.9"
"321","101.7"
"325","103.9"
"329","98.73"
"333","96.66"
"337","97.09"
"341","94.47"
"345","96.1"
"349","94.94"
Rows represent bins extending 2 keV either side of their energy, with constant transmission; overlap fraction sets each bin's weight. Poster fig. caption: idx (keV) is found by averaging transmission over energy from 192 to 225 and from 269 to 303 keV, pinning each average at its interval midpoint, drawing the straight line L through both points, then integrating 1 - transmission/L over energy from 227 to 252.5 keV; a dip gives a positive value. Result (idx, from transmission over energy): 1.1 keV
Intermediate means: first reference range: 106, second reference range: 105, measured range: 101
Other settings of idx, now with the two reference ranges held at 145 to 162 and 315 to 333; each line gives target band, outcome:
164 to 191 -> 0.3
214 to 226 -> -1.8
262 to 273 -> 0.1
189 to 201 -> 0.4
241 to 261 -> 0.3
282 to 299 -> -0.7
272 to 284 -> -0.8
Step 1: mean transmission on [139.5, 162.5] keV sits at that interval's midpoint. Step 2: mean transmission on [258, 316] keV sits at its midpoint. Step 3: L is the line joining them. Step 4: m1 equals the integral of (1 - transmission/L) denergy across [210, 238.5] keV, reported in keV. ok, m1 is -2.2 keV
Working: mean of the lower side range 101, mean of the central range 110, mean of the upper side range 103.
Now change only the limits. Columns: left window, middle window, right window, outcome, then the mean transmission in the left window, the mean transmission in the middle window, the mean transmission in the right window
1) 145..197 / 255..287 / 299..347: -1.5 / 101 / 104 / 99.1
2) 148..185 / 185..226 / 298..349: -1.7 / 101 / 105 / 99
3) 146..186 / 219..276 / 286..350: -1.8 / 101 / 104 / 100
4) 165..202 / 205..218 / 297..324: -0.7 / 99.8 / 106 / 101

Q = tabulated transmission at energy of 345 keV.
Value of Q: 96.1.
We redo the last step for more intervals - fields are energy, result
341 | 94.47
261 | 101.7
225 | 116.4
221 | 121.2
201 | 98.55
